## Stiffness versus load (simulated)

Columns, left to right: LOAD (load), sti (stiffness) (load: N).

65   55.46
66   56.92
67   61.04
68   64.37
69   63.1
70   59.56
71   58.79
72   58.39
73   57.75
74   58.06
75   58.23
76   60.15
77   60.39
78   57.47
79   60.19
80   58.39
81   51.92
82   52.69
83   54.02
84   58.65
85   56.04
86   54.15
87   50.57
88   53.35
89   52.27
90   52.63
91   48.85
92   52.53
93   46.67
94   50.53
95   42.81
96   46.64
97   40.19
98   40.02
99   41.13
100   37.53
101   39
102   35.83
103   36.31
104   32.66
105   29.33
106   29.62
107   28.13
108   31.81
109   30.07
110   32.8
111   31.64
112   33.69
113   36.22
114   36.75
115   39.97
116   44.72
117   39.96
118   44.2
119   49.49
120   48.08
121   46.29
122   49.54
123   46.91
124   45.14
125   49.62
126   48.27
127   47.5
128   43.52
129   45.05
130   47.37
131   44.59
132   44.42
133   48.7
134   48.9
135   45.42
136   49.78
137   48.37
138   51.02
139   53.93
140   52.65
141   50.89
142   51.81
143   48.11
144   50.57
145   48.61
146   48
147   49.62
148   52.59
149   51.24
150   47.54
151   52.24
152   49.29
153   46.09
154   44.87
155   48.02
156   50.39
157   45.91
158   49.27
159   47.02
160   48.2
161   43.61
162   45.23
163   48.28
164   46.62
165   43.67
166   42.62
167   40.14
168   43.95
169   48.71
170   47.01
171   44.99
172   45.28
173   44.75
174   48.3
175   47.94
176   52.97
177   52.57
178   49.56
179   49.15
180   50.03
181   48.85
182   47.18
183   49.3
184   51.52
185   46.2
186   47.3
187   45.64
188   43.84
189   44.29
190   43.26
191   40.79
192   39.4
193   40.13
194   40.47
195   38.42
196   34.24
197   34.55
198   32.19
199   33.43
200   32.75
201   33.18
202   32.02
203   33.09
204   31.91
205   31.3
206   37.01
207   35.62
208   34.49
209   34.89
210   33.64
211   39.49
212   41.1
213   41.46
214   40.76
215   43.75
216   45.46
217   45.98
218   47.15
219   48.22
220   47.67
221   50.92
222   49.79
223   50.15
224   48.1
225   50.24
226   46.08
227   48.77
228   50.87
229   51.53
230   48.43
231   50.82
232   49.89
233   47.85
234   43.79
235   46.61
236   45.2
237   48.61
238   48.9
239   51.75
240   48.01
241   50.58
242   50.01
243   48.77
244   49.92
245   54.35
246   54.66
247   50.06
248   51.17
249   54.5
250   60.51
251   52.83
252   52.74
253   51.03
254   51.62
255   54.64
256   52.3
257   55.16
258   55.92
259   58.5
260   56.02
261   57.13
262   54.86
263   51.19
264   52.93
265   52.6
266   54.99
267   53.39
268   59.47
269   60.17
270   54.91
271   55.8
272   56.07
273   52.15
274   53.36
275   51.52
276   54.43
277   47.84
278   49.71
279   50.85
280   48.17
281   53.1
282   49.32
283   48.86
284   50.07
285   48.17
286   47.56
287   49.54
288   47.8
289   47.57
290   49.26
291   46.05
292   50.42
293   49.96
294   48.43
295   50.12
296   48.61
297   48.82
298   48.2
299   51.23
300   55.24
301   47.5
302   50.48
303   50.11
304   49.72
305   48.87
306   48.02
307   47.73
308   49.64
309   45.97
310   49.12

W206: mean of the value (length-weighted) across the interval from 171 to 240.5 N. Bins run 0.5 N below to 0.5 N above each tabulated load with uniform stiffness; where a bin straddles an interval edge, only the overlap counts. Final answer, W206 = 43.9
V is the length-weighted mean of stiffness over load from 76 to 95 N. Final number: 53.8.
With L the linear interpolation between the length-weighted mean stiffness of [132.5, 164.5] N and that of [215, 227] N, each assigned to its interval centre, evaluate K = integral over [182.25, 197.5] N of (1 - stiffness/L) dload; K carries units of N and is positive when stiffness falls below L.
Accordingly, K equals 1.8 N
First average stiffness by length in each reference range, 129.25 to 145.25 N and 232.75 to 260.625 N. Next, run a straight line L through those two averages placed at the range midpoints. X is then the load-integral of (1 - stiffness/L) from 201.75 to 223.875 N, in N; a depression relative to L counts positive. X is 4.3 N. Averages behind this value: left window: 49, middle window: 40.9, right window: 51.7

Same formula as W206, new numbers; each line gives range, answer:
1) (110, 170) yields 46.4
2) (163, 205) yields 42.9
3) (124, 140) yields 47.8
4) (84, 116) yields 41.3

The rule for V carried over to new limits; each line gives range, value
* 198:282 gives 48.2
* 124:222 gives 44.8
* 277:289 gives 49.2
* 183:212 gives 38.3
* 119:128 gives 47.5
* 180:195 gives 44.8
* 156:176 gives 46.2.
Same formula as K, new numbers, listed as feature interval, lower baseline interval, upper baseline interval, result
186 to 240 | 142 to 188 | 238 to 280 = 8.6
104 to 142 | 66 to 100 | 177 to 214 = 4.4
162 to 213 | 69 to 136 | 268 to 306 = 6.7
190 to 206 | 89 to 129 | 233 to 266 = 4.2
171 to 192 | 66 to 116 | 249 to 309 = 1.0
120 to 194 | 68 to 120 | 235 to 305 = 1.7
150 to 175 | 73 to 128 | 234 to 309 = 0.6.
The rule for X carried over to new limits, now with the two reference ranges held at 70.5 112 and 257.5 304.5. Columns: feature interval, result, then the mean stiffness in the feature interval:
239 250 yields -0.2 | 51.7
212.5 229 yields 0.9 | 47.3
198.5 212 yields 4.2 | 34.3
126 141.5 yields -0.1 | 48.1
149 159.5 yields 0.1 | 48.2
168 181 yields 0.2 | 48.3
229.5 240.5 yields 0.5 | 48.2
